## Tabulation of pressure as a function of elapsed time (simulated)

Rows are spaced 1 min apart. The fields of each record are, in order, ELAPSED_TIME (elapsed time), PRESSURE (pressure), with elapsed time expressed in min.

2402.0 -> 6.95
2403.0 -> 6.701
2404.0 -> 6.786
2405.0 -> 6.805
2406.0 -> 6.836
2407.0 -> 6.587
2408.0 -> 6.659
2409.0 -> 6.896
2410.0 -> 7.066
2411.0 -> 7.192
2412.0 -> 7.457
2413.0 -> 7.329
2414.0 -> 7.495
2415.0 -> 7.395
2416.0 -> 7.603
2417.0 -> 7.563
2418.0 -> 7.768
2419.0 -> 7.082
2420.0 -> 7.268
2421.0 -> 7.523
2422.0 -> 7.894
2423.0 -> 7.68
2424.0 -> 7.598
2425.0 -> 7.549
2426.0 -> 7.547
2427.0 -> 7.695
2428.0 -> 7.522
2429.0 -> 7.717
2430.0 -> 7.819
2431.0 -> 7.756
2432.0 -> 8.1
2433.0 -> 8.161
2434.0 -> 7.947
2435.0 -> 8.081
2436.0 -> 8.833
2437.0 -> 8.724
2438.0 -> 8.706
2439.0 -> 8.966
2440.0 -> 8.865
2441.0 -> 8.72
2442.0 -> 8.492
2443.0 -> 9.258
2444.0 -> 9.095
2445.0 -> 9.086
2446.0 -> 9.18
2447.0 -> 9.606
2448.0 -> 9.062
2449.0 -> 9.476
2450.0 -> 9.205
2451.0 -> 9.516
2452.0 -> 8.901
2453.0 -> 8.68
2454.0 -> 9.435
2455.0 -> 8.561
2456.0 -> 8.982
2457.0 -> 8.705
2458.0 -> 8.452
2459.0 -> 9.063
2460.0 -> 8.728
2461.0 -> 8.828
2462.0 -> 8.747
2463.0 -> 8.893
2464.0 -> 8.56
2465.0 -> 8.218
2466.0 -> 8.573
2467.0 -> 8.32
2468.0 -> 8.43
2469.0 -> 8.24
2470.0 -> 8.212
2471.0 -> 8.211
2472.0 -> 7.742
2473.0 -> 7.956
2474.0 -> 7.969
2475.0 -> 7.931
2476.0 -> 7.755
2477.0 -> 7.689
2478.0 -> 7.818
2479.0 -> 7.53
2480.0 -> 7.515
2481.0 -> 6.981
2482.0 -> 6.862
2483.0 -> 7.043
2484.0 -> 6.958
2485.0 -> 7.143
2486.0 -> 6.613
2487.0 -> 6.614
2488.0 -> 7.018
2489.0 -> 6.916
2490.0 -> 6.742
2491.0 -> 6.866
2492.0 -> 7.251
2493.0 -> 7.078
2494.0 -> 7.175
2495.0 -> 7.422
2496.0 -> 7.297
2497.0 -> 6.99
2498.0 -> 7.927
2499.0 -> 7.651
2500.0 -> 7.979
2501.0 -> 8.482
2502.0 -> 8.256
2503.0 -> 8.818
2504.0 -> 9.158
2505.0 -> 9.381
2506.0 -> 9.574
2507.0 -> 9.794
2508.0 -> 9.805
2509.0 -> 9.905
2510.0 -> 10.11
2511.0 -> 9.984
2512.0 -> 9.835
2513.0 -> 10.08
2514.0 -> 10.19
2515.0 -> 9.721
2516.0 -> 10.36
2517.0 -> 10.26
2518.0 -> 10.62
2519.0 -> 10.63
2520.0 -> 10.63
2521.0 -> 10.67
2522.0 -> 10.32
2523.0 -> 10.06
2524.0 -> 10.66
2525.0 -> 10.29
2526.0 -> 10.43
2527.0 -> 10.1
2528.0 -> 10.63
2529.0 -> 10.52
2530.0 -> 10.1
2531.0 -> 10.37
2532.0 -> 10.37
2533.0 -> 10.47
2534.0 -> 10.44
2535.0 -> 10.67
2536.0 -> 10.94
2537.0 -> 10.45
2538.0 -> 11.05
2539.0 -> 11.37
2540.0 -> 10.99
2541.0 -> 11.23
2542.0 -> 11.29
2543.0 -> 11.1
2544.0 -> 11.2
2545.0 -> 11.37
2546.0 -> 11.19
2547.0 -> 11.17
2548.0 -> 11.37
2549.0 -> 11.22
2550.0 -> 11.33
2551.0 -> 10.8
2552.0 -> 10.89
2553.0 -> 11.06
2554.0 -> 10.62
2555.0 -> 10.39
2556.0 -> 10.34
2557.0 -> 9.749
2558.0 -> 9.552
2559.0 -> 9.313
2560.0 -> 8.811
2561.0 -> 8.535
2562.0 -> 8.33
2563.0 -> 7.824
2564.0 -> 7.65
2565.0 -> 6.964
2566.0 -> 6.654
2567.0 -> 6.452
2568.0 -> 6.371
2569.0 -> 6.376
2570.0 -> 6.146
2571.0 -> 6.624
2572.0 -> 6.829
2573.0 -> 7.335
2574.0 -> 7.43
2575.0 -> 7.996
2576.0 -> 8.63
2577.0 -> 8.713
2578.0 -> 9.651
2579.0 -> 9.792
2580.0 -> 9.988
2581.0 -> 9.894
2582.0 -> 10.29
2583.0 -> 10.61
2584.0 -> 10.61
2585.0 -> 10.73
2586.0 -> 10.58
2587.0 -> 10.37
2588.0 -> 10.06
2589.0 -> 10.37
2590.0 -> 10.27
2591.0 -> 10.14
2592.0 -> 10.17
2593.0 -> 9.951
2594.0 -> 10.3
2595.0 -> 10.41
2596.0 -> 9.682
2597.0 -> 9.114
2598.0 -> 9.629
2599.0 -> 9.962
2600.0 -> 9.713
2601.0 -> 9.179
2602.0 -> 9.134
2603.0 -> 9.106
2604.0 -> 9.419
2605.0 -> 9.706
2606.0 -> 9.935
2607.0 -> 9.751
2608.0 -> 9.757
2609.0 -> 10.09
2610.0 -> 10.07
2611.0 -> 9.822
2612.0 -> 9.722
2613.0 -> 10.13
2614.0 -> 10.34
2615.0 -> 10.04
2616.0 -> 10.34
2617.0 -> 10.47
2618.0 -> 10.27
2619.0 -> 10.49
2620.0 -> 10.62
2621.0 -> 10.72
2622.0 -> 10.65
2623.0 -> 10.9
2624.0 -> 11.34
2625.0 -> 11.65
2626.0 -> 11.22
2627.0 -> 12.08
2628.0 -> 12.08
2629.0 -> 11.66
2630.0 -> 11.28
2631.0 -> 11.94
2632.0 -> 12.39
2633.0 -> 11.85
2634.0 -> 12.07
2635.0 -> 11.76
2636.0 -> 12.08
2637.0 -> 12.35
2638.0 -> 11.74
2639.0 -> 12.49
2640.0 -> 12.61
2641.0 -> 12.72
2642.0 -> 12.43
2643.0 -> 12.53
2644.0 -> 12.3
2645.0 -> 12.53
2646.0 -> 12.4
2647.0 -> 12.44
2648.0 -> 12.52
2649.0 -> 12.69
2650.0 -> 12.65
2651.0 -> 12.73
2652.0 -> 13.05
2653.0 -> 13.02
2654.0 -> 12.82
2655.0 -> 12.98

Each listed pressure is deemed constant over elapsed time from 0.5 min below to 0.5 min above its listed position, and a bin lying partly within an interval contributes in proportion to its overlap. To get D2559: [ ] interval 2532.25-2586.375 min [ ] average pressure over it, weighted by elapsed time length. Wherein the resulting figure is 9.58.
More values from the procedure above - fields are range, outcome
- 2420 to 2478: 8.43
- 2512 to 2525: 10.3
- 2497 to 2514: 9.14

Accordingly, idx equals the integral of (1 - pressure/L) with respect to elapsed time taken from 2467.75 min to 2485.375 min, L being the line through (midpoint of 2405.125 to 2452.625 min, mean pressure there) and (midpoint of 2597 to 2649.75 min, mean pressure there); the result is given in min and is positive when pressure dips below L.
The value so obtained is 2.2 min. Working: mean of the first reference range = 8.04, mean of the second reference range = 11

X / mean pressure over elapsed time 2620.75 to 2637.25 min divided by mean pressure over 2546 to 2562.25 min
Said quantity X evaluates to 1.13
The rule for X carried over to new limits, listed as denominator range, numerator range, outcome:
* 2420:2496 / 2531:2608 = 1.19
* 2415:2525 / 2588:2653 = 1.30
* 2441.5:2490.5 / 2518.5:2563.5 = 1.27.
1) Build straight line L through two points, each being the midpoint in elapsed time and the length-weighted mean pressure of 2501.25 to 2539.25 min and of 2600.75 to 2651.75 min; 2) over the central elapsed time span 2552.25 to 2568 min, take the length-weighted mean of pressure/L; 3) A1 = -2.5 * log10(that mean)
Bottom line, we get 0.201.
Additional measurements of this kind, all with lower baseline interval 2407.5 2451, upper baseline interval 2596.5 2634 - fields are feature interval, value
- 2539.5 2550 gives -0.17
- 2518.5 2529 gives -0.13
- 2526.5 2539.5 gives -0.13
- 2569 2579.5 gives 0.26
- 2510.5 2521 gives -0.12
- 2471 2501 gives 0.19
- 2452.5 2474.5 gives 0.00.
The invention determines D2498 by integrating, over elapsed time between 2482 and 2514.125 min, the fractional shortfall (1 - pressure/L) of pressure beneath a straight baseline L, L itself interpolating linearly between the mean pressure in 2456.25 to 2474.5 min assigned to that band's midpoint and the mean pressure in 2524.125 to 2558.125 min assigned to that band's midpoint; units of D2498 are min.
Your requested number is 4.5 min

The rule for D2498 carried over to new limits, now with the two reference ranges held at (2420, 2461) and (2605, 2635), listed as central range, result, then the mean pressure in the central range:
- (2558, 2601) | 5.7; 8.94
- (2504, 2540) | -2.8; 10.3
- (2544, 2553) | -1.2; 11.2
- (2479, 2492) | 3.0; 6.97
